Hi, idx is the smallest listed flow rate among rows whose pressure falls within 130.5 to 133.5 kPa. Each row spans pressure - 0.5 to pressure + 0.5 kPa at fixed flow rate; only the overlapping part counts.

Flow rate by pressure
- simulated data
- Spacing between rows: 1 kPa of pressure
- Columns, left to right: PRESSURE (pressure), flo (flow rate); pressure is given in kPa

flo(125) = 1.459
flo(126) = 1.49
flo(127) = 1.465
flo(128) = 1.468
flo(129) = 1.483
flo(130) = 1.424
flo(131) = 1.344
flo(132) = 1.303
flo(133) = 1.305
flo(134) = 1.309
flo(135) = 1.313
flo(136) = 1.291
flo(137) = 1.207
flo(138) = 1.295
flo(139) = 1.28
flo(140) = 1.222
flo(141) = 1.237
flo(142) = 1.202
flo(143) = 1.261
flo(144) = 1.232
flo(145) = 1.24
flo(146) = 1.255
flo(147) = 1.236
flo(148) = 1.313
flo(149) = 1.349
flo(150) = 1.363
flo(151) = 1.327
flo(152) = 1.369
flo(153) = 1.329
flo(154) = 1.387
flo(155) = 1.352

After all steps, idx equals 1.303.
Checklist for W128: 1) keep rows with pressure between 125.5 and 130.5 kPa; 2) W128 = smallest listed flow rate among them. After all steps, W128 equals 1.424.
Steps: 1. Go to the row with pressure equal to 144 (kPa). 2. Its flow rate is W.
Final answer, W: 1.232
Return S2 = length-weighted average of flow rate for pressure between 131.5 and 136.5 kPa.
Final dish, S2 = 1.3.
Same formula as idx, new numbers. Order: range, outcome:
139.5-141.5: 1.222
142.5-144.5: 1.232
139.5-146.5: 1.202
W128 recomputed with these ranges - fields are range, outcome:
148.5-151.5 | 1.327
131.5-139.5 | 1.207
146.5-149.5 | 1.236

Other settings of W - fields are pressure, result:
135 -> 1.313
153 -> 1.329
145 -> 1.24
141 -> 1.237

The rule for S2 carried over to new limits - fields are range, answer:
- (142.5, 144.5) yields 1.25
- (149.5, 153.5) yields 1.35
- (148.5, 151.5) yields 1.35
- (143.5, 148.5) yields 1.26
